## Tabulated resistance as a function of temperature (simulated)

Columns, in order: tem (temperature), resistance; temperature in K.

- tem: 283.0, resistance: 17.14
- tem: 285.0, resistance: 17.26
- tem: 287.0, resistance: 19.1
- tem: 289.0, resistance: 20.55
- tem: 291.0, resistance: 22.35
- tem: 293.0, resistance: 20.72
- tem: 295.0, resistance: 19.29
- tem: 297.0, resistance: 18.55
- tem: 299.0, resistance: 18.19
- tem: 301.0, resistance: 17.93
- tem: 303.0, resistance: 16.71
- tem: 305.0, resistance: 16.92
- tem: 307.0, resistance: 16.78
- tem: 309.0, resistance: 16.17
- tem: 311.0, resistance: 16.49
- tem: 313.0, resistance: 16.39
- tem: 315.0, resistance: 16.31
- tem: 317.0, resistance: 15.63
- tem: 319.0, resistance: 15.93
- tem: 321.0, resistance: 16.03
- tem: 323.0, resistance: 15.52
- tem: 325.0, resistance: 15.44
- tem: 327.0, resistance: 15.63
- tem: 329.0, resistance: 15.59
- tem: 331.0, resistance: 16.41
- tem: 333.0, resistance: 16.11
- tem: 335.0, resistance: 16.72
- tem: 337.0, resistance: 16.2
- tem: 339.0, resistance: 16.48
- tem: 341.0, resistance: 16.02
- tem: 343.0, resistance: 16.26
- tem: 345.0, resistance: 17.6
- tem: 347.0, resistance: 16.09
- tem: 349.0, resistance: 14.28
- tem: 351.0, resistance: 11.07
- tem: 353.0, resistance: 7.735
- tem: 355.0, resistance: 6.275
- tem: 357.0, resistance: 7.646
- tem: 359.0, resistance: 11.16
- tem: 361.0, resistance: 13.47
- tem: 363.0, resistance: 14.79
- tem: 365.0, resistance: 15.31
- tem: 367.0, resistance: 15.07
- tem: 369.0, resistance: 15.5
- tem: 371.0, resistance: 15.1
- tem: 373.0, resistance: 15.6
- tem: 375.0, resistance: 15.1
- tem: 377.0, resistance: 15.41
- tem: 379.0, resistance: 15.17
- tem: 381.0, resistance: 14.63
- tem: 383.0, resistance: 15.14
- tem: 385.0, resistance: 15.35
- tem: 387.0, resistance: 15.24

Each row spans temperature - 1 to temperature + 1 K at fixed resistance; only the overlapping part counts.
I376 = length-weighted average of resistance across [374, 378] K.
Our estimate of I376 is 15.3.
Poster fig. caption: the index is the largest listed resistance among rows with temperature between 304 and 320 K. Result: 16.92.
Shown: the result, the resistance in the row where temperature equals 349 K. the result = 14.28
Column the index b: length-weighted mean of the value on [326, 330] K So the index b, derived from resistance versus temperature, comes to 15.6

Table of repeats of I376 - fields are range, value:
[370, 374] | 15.3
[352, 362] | 9.26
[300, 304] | 17.3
